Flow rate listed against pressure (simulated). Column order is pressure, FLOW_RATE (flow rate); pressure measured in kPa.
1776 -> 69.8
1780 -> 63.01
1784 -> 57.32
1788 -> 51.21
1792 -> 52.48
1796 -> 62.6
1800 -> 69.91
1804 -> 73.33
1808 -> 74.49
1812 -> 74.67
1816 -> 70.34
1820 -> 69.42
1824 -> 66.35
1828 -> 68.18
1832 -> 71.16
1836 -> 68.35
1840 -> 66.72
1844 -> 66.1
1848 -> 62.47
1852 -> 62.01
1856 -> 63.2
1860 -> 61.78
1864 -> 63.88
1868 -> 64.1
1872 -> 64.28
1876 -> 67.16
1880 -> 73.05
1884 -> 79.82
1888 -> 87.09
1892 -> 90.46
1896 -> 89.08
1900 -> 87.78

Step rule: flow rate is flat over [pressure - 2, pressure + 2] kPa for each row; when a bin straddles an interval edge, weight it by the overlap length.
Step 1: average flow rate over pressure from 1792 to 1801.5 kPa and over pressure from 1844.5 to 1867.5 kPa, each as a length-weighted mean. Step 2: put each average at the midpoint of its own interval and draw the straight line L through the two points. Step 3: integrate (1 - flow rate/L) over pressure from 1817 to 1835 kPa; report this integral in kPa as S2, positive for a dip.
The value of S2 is -1.65 kPa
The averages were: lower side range 63.2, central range 68.8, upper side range 63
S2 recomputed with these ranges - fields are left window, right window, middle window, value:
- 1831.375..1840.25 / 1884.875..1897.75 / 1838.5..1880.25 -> 6.6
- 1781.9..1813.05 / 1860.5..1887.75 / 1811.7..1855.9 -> -0.4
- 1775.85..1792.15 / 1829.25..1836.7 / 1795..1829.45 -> -2.8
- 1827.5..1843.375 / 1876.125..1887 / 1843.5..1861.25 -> 2.0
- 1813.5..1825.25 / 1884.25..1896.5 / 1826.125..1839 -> 0.6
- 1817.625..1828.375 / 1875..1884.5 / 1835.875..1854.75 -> 1.4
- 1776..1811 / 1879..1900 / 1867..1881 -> 2.5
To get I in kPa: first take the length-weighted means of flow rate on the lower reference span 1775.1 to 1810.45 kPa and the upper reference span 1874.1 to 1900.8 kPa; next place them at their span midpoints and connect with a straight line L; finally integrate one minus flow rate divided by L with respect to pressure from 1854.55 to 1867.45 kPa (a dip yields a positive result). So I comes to 2.31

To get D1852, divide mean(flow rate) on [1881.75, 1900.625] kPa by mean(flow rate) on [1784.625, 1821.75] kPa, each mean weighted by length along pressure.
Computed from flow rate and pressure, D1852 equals 1.3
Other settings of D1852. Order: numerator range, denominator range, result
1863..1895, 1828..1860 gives 1.14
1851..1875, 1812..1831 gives 0.91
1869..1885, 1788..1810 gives 1.08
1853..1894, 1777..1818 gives 1.10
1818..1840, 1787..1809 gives 1.07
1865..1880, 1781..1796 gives 1.19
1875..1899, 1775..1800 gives 1.37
